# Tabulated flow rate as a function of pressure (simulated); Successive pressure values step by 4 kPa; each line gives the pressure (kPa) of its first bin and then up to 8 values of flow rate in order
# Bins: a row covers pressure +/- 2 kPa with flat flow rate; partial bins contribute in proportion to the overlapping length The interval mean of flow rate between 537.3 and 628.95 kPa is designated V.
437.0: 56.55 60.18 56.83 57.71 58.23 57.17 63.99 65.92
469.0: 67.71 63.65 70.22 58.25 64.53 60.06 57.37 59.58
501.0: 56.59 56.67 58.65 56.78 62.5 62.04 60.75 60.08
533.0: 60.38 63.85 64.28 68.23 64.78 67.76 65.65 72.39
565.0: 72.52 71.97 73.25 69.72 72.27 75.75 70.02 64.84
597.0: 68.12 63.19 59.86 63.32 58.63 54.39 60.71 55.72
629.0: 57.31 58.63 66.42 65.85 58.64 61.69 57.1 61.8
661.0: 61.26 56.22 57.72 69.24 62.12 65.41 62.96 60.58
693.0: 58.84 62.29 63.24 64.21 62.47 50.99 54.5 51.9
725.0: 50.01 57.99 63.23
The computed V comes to 66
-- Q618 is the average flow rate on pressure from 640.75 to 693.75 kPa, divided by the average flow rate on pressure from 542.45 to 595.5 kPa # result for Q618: 0.9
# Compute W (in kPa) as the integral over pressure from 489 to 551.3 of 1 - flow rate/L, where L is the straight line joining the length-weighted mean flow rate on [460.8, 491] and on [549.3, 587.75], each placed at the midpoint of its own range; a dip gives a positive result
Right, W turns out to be 6.2 kPa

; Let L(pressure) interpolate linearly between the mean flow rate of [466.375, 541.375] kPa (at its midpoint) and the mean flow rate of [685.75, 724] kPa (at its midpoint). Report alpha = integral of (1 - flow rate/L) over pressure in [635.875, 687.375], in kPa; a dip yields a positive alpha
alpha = -2.4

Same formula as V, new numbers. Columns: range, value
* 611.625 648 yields 59.7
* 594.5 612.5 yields 63.2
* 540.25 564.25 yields 67.6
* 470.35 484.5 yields 64.3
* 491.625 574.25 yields 63.6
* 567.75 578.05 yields 71.8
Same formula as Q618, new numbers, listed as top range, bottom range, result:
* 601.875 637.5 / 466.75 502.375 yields 0.95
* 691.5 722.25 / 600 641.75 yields 0.98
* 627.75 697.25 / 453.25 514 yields 1.00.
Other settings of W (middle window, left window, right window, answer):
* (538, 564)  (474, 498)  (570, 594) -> 0.37 kPa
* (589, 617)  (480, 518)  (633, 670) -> -1.26 kPa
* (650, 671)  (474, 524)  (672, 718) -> 0.77 kPa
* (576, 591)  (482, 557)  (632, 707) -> -2.55 kPa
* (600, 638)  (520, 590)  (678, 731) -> 2.57 kPa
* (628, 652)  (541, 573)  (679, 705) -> 1.30 kPa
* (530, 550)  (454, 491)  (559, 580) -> 1.53 kPa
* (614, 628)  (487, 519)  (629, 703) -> 0.84 kPa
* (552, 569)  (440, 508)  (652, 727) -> -2.70 kPa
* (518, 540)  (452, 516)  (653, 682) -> -0.16 kPa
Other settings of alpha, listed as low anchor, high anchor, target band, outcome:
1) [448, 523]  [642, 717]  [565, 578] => -2.35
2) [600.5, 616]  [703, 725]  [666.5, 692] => -2.24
